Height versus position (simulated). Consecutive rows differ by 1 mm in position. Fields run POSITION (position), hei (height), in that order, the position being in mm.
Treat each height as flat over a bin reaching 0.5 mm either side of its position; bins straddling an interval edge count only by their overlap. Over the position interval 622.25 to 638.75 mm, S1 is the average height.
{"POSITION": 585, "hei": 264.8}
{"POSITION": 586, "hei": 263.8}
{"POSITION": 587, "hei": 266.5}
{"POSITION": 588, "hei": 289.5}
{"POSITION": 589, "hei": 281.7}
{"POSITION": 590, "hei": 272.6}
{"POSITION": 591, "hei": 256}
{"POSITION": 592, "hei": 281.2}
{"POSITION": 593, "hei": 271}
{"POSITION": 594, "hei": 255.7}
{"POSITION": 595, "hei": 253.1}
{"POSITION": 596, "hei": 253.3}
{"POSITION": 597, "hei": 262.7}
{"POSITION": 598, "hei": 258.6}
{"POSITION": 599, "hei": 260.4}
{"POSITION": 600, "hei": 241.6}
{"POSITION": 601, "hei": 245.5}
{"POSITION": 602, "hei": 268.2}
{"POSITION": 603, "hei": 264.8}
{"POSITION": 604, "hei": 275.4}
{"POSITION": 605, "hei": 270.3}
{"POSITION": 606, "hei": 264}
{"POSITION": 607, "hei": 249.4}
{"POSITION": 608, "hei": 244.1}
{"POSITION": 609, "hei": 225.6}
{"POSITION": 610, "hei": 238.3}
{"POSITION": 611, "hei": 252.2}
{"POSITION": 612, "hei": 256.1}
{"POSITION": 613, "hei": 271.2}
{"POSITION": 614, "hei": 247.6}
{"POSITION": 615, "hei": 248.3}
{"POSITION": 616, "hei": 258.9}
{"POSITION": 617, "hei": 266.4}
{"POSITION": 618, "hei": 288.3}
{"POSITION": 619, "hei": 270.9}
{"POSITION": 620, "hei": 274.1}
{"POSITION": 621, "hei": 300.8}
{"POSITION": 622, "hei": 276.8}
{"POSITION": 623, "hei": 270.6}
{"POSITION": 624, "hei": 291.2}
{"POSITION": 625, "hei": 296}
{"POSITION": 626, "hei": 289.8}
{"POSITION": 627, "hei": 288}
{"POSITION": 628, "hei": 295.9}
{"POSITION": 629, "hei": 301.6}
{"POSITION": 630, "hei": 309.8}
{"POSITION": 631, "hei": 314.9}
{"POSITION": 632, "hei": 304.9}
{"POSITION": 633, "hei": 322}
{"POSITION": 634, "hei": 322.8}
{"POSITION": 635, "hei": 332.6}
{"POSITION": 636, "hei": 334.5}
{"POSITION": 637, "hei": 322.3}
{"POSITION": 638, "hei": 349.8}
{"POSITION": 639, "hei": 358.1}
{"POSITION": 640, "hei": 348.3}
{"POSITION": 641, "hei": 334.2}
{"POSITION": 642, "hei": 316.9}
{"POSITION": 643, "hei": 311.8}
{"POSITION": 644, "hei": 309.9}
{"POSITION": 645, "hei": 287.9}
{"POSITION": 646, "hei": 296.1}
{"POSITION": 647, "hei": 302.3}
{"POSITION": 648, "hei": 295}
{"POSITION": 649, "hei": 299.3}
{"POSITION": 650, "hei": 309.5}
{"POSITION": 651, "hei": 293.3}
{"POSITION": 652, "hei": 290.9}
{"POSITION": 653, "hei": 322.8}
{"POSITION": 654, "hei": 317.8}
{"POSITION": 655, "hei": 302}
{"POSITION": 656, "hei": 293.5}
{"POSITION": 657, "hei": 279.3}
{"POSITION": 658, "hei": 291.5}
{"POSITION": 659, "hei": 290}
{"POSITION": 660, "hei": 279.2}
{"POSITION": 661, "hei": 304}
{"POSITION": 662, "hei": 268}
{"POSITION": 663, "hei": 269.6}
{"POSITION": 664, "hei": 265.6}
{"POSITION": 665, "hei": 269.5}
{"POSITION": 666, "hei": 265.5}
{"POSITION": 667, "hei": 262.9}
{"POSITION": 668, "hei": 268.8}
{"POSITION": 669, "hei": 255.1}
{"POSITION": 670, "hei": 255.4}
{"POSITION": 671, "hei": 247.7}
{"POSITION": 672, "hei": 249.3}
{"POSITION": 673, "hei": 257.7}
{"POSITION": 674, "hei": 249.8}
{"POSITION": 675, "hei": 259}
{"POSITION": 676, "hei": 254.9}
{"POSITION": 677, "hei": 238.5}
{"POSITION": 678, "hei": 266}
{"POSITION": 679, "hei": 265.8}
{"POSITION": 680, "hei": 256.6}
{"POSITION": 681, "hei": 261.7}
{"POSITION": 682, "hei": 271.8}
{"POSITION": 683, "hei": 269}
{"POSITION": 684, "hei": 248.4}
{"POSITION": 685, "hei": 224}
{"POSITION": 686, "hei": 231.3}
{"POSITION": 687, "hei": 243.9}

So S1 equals 309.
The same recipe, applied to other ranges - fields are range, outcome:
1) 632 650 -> 320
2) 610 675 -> 290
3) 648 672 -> 282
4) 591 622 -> 261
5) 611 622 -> 268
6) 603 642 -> 289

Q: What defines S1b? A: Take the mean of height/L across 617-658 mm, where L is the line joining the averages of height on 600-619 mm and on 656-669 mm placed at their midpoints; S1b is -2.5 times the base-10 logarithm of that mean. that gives -0.14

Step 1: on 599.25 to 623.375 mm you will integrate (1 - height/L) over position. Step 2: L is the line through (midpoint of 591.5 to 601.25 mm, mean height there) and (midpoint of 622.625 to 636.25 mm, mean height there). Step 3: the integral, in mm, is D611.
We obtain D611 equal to 1.6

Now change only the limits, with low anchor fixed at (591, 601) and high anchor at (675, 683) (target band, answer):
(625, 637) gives -2.4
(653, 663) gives -1.3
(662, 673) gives -0.1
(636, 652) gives -3.5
